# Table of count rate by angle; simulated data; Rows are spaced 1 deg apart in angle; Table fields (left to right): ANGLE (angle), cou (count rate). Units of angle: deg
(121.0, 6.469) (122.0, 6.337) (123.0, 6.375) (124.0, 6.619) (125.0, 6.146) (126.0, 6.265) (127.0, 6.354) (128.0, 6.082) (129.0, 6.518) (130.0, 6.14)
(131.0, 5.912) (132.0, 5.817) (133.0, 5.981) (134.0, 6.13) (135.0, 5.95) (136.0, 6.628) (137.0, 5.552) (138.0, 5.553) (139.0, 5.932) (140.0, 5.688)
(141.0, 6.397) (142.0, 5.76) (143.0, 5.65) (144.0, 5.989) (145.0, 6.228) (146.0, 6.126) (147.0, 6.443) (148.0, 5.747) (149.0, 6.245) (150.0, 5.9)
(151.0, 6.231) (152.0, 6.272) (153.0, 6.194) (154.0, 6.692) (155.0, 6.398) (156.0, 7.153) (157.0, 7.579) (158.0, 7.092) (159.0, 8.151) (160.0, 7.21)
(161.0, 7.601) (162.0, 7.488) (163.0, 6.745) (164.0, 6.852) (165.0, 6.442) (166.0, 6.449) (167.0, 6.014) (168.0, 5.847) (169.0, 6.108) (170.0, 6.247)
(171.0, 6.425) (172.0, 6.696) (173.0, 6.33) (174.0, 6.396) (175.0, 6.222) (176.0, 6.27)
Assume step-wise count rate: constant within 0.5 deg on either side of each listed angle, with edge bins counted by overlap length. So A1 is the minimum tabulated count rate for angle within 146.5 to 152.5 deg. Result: 5.747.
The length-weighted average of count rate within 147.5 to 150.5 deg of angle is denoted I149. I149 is 5.96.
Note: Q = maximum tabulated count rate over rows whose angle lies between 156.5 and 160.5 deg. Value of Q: 8.151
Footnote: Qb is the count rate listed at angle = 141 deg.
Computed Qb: 6.397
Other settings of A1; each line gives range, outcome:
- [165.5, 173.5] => 5.847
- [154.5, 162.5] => 6.398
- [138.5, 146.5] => 5.65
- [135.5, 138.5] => 5.552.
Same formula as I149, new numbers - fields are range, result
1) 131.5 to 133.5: 5.9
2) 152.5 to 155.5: 6.43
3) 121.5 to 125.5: 6.37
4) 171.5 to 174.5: 6.47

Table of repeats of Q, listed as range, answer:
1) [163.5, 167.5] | 6.852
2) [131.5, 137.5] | 6.628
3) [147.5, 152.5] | 6.272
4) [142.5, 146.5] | 6.228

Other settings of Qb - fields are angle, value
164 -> 6.852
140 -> 5.688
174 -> 6.396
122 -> 6.337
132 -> 5.817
